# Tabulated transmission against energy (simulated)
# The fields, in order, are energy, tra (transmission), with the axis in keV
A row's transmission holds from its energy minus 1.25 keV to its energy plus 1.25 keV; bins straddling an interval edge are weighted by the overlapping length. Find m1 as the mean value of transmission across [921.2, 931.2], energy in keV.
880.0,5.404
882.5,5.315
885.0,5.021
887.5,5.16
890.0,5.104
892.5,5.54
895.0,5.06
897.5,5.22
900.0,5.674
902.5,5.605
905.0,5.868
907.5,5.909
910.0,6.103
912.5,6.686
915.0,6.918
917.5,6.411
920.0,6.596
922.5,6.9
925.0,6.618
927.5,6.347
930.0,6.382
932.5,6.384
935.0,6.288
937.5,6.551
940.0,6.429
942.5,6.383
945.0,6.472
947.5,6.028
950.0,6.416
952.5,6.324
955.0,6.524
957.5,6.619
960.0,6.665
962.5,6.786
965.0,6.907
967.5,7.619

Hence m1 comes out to 6.56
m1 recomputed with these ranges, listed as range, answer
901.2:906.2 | 5.73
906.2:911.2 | 6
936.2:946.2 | 6.46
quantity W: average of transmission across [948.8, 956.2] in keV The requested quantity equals 6.42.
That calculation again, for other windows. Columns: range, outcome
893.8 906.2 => 5.49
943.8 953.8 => 6.31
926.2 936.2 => 6.35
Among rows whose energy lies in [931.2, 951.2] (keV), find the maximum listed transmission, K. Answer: 6.551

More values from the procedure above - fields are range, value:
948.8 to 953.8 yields 6.416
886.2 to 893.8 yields 5.54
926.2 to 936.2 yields 6.384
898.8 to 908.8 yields 5.909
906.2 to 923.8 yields 6.918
